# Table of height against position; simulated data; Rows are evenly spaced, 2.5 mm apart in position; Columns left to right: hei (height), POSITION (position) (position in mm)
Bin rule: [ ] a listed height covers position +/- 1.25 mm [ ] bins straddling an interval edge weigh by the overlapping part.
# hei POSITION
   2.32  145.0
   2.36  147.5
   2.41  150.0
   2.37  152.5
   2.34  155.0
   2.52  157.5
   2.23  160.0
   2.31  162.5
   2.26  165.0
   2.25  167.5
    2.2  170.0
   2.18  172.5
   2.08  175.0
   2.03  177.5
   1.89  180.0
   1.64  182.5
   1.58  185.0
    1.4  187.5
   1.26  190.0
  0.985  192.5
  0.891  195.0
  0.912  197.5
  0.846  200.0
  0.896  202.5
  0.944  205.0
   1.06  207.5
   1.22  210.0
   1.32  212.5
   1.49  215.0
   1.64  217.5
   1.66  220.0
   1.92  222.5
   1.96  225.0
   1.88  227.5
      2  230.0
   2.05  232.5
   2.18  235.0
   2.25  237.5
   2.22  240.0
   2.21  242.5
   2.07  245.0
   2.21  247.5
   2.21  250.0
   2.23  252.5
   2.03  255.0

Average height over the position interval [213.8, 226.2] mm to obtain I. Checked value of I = 1.73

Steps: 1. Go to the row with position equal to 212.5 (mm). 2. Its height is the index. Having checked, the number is 1.32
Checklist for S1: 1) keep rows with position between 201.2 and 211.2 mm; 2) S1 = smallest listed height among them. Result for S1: 0.896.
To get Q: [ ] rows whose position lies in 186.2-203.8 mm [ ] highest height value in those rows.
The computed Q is 1.4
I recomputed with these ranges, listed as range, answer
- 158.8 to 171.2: 2.25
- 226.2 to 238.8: 2.07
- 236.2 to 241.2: 2.23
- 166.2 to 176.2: 2.18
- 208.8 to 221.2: 1.47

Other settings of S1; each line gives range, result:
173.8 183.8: 1.64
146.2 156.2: 2.34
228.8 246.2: 2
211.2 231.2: 1.32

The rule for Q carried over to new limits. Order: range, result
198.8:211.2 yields 1.22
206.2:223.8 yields 1.92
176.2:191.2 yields 2.03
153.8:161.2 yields 2.52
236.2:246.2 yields 2.25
